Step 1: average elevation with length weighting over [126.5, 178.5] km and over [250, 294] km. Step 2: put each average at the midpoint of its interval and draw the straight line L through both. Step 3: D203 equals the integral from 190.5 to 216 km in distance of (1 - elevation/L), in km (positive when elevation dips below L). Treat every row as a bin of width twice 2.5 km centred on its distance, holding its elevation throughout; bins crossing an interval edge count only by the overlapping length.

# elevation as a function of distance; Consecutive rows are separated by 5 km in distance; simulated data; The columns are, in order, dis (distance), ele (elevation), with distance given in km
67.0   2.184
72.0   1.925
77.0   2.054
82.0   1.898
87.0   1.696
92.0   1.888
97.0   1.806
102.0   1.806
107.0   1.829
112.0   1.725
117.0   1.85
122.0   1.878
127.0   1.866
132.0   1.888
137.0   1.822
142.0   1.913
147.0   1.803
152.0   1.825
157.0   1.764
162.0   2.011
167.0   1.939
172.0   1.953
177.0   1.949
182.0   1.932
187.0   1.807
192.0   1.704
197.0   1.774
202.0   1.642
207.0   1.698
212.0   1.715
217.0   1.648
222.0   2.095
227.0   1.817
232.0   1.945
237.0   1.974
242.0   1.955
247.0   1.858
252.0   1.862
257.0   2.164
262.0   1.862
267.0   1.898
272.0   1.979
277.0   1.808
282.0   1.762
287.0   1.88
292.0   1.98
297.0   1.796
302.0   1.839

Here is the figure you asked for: 2.6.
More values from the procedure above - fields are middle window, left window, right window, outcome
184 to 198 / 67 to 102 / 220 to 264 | 1.19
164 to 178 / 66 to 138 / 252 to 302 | -0.51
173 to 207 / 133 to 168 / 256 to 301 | 1.33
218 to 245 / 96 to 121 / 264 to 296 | -1.14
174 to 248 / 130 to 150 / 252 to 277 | 2.85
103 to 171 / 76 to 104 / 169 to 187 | 1.21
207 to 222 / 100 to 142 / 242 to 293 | 1.02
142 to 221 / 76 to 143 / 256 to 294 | 2.19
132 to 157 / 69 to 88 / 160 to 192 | 1.00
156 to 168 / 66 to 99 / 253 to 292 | -0.04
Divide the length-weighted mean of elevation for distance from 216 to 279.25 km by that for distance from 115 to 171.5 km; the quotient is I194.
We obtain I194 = 1.03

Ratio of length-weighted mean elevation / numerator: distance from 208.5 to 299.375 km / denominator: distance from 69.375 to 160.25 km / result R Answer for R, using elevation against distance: 1.02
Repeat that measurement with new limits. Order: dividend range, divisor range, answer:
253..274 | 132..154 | 1.07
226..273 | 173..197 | 1.05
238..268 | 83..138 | 1.06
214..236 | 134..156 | 1.02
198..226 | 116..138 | 0.95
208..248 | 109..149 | 1.01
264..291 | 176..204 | 1.04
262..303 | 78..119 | 1.03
